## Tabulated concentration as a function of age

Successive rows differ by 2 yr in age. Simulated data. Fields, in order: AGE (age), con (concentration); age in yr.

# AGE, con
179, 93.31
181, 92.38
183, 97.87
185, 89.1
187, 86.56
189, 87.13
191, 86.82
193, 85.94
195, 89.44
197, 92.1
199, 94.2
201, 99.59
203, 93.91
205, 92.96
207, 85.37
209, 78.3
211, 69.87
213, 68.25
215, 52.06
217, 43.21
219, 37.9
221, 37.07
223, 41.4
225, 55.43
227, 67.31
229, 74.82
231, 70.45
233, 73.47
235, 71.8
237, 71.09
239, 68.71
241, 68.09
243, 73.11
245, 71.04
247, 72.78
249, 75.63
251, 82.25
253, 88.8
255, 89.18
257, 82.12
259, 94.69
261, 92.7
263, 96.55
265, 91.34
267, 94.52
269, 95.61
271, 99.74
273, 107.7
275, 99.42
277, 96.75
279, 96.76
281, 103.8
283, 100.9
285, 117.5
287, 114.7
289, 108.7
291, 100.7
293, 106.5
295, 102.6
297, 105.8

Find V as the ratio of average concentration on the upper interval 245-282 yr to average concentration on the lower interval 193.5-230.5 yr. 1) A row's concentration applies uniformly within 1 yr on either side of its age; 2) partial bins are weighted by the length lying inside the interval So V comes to 1.29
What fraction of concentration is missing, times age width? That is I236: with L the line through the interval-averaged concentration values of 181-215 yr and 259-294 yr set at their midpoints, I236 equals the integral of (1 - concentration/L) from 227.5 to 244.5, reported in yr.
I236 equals 4.0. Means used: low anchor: 86.4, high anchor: 101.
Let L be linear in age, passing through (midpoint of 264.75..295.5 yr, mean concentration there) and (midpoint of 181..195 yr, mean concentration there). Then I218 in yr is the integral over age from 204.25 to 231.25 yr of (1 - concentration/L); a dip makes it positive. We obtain 9.1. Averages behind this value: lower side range 89.2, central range 62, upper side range 103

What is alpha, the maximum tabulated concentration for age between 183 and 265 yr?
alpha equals 99.59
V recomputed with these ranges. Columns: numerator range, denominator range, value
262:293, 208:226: 1.90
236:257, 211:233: 1.36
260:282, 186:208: 1.08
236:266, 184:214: 0.94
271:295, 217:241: 1.73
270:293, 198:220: 1.41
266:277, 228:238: 1.37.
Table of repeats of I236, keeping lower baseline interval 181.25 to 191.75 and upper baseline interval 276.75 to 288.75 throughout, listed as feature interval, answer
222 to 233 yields 3.8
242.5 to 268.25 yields 4.1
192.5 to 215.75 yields 2.2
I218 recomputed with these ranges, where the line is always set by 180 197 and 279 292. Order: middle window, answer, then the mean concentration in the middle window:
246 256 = 1.9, 81.7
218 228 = 5.0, 47.8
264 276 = 0.7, 98.1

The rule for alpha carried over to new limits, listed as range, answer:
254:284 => 107.7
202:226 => 93.91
